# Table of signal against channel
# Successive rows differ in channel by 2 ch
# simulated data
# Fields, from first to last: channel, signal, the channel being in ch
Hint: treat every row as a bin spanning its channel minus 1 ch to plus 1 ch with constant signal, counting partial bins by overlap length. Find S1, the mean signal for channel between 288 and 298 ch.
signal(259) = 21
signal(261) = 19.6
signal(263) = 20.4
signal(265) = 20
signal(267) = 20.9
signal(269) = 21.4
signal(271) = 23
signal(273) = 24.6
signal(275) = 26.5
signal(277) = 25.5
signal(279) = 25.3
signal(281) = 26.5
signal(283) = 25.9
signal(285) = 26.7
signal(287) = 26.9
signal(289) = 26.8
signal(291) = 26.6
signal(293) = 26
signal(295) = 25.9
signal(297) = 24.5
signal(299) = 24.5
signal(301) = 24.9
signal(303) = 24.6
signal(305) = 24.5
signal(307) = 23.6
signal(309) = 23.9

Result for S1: 26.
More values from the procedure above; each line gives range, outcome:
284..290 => 26.8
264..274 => 22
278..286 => 26.1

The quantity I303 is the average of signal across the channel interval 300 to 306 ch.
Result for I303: 24.7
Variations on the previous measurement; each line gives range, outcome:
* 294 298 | 25.2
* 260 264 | 20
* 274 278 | 26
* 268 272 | 22.2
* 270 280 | 25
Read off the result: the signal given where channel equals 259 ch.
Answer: 21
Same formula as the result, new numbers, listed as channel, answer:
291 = 26.6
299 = 24.5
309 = 23.9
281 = 26.5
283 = 25.9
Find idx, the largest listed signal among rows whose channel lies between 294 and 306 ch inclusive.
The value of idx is 25.9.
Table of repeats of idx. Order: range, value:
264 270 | 21.4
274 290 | 26.9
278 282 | 26.5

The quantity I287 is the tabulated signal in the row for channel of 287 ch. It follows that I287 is 26.9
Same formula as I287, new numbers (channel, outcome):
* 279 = 25.3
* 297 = 24.5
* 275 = 26.5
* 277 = 25.5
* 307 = 23.6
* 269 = 21.4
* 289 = 26.8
